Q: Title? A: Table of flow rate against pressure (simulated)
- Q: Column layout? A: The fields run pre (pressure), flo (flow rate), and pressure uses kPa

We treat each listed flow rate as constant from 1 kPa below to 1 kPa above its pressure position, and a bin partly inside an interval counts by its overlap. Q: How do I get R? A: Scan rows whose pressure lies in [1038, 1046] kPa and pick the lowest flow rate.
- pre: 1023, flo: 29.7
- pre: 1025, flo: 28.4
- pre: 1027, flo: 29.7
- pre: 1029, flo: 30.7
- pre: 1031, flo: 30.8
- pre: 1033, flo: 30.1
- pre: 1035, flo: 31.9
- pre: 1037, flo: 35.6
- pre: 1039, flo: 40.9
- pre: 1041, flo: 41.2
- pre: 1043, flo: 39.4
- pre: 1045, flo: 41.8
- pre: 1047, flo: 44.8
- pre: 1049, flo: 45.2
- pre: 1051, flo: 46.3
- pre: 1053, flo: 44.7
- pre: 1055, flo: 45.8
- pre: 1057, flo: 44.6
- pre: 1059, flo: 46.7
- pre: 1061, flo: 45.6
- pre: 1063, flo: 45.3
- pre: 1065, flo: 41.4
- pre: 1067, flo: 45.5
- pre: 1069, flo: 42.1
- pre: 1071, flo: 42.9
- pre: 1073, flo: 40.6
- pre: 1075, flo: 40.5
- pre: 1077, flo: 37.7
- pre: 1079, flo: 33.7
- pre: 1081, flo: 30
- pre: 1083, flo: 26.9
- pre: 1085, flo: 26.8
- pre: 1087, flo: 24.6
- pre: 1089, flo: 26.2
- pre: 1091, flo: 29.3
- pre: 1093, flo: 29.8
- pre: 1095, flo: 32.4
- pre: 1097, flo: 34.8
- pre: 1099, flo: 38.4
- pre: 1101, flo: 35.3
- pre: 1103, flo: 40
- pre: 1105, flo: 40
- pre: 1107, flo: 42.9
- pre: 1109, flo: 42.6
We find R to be 39.4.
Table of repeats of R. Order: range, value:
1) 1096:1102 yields 34.8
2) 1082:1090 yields 24.6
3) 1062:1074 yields 40.6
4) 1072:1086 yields 26.8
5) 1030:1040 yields 30.1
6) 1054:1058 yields 44.6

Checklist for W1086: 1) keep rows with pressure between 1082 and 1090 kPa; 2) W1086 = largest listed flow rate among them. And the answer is 26.9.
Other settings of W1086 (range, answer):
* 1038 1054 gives 46.3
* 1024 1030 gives 30.7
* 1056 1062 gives 46.7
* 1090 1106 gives 40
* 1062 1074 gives 45.5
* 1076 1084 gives 37.7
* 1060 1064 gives 45.6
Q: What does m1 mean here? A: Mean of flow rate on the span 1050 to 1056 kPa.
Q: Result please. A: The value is 45.6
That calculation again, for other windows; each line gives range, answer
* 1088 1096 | 29.4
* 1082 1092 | 26.8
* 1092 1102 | 34.1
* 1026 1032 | 30.4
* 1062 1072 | 43.4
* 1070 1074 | 41.8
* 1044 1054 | 44.6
